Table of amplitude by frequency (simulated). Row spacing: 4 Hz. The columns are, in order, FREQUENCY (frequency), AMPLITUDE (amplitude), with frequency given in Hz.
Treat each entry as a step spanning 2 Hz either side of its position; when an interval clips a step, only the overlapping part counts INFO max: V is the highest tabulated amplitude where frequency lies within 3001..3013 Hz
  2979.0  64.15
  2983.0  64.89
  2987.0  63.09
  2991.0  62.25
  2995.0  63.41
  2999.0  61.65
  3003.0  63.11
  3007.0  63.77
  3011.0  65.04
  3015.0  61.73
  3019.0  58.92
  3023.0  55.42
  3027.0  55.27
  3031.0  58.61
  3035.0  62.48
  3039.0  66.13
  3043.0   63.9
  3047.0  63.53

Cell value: 65.04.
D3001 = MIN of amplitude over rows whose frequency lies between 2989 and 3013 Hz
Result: 61.65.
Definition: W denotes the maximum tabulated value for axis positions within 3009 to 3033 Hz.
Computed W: 65.04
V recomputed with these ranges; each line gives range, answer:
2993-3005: 63.41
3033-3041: 66.13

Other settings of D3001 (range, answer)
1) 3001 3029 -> 55.27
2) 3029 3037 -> 58.61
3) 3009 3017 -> 61.73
